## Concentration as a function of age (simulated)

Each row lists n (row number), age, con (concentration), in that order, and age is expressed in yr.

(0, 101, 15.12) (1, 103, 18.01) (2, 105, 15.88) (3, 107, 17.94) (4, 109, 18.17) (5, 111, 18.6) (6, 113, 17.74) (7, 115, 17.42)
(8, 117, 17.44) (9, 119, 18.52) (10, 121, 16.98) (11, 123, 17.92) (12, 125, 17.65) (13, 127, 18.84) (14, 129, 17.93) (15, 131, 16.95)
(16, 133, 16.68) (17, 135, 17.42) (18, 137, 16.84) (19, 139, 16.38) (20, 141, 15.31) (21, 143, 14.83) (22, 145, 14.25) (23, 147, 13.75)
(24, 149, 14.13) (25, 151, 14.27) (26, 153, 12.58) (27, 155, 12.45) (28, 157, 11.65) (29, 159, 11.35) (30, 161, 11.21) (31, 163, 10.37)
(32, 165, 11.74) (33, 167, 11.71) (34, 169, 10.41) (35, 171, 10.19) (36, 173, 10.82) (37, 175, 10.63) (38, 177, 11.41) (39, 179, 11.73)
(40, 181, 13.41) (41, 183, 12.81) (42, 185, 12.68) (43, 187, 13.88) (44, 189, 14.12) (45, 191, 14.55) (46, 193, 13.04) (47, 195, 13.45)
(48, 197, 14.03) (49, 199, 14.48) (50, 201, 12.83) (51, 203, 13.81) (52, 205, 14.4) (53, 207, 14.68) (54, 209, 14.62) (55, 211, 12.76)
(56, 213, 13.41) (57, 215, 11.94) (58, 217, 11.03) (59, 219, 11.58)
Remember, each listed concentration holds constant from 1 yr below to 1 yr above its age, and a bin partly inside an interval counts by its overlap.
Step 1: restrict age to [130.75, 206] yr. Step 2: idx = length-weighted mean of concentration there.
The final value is 13.3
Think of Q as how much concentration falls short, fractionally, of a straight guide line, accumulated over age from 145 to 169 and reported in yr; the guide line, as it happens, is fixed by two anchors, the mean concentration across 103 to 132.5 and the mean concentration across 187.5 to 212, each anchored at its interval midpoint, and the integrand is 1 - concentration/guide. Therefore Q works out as 5.4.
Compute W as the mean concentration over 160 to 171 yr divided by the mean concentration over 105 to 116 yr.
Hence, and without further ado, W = 0.62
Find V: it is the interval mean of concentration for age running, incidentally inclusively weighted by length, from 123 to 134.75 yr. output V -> 17.6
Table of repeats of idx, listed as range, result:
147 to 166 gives 12.3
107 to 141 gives 17.5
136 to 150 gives 15.1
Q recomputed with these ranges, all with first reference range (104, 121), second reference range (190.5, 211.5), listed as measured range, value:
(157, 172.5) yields 4.42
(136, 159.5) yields 3.12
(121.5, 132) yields -0.46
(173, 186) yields 2.45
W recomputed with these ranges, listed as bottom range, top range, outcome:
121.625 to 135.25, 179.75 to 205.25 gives 0.77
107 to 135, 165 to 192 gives 0.69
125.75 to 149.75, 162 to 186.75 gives 0.72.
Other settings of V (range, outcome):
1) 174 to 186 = 12.1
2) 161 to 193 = 12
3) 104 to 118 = 17.6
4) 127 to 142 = 16.9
